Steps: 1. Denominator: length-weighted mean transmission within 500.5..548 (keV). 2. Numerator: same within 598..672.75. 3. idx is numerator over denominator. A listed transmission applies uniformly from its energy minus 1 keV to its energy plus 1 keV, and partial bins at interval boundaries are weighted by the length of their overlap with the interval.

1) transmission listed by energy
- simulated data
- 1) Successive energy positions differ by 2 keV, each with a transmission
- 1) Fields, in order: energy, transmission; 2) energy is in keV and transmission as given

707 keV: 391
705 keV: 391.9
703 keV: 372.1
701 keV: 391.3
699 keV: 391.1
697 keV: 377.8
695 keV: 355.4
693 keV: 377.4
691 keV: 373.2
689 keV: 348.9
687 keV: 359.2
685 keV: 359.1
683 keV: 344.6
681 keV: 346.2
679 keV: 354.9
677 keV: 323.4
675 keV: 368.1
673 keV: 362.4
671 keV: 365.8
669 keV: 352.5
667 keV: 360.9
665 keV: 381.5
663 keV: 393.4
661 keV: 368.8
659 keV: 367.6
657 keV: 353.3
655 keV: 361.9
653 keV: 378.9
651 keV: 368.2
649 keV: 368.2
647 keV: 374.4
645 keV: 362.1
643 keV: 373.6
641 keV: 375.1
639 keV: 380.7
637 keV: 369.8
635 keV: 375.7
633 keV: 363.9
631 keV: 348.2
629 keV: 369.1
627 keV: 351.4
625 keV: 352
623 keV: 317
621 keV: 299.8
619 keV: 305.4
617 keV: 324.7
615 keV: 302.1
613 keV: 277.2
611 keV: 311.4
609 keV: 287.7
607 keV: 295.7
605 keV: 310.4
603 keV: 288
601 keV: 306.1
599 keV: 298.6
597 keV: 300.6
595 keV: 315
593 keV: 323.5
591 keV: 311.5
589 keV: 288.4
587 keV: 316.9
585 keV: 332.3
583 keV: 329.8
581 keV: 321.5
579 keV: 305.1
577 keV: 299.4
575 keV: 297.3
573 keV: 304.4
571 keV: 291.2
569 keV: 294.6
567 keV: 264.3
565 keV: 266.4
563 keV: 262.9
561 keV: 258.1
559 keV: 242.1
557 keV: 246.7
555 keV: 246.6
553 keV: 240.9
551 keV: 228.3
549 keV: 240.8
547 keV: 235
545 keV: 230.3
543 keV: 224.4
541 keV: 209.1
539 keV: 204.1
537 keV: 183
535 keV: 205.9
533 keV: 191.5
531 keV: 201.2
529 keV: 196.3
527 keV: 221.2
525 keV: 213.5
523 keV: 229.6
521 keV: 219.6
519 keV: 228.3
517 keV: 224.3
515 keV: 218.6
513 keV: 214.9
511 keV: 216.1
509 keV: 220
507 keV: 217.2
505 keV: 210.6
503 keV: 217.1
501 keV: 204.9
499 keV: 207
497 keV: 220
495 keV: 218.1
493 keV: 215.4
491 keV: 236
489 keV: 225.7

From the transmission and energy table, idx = 1.6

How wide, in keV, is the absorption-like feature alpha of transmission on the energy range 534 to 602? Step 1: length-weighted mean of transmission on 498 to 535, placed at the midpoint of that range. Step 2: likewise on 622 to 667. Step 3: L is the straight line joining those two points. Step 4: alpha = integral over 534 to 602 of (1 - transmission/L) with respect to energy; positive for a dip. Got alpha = 1.2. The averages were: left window 214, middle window 271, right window 366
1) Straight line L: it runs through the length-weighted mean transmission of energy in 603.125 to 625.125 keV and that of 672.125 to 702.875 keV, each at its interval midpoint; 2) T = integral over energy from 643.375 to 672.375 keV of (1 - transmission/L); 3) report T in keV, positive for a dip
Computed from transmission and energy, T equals -2.50 keV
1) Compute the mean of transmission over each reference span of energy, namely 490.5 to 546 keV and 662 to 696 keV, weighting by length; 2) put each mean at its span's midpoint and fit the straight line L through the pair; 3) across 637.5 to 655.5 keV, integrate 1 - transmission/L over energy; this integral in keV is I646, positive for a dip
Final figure -2.2 keV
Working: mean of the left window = 214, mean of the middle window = 372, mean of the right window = 360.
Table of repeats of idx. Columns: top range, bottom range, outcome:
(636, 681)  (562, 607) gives 1.22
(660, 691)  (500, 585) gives 1.49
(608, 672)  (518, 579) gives 1.46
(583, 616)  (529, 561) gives 1.37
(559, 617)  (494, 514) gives 1.39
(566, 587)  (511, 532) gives 1.41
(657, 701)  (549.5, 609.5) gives 1.26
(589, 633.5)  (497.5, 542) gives 1.49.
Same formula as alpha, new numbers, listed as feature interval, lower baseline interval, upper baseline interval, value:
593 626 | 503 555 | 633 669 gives 1.2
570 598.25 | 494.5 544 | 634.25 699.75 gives -3.0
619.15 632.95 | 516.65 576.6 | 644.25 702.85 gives -0.9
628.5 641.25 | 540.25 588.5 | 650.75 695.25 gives -1.5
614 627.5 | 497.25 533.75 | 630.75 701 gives 0.0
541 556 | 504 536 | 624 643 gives 1.1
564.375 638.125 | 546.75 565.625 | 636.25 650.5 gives -1.0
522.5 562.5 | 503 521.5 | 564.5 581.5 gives 5.2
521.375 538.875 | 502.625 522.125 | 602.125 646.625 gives 2.3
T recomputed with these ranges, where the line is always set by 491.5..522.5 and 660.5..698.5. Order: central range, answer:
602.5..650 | -2.89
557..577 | -0.56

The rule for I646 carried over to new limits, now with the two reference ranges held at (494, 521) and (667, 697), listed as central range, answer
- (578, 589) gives -1.6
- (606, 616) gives 0.2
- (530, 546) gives 2.3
